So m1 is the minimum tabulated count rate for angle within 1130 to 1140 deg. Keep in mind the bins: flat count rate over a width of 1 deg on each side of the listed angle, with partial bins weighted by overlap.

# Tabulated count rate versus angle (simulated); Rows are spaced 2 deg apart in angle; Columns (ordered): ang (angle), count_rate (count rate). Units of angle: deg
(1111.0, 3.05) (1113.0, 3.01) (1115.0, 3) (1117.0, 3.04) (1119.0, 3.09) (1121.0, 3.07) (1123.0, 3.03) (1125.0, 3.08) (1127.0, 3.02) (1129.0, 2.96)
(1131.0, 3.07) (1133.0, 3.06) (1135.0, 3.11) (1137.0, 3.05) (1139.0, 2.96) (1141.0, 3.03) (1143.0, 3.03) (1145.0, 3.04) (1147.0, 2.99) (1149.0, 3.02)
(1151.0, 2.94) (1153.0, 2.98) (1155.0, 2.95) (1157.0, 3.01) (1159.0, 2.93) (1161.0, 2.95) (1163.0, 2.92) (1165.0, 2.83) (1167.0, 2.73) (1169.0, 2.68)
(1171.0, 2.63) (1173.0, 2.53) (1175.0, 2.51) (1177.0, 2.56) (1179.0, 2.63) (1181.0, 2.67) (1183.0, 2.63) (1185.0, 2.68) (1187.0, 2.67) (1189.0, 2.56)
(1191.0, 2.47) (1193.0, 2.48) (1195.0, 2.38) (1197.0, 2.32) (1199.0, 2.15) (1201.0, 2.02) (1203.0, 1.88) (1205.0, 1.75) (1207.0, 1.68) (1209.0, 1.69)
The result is 2.96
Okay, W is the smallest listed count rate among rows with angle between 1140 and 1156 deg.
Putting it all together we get 2.94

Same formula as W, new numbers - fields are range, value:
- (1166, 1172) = 2.63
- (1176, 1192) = 2.47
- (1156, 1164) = 2.92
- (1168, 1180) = 2.51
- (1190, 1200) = 2.15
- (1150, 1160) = 2.93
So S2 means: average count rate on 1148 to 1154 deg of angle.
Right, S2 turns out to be 2.98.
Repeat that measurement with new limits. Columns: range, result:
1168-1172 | 2.66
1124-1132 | 3.03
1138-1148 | 3.01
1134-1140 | 3.04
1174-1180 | 2.57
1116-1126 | 3.06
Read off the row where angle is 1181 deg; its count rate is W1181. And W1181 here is 2.67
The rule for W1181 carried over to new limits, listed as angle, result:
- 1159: 2.93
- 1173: 2.53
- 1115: 3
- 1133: 3.06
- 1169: 2.68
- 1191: 2.47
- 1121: 3.07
